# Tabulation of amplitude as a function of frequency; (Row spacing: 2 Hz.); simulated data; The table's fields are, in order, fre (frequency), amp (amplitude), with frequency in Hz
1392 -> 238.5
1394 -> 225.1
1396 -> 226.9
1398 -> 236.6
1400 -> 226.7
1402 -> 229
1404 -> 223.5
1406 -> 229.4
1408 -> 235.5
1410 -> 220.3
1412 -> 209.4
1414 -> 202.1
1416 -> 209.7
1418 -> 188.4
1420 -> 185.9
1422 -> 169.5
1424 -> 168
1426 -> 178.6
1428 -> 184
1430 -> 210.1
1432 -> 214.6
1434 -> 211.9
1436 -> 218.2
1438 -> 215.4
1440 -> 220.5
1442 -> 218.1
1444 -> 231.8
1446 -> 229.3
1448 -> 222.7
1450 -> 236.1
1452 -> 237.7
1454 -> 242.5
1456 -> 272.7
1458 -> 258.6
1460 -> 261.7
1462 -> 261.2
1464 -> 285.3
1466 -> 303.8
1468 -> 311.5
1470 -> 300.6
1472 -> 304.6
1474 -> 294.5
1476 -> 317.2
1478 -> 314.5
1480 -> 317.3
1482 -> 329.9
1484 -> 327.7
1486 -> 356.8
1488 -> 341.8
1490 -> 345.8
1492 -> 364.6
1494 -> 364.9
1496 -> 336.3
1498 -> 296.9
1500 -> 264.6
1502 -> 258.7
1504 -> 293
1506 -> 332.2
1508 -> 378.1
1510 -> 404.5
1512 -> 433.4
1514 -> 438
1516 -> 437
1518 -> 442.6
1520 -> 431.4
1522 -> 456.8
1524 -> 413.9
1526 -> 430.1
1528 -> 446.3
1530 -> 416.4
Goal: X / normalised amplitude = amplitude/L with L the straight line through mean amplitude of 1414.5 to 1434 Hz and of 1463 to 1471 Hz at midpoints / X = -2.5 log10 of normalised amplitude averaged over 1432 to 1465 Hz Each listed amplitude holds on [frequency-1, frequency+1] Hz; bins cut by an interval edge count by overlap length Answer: 0.06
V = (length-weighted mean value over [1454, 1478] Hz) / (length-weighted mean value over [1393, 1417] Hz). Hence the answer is 1.29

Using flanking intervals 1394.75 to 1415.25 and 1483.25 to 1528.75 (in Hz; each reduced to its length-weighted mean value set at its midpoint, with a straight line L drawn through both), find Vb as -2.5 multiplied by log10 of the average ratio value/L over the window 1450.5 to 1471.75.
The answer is 0.13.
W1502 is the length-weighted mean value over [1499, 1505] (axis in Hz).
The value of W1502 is 272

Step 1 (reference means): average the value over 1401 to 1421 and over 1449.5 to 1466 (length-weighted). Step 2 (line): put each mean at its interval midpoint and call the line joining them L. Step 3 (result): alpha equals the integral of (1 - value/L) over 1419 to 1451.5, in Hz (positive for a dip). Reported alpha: 4.2 Hz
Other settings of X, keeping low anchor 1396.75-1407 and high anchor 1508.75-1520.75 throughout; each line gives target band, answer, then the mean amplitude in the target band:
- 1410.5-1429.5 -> 0.343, 190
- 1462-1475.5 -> 0.170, 298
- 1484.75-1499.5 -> 0.144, 341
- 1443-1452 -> 0.321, 231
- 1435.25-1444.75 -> 0.323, 221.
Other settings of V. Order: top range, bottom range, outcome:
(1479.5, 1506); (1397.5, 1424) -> 1.54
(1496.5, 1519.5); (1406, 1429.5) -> 1.84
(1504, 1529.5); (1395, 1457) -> 1.92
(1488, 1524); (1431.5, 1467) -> 1.53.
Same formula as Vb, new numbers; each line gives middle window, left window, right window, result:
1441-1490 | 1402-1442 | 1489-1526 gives 0.033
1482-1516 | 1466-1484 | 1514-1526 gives 0.088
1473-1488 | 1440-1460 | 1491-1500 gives -0.077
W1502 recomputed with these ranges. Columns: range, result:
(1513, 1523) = 441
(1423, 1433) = 191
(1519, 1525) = 434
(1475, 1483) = 320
